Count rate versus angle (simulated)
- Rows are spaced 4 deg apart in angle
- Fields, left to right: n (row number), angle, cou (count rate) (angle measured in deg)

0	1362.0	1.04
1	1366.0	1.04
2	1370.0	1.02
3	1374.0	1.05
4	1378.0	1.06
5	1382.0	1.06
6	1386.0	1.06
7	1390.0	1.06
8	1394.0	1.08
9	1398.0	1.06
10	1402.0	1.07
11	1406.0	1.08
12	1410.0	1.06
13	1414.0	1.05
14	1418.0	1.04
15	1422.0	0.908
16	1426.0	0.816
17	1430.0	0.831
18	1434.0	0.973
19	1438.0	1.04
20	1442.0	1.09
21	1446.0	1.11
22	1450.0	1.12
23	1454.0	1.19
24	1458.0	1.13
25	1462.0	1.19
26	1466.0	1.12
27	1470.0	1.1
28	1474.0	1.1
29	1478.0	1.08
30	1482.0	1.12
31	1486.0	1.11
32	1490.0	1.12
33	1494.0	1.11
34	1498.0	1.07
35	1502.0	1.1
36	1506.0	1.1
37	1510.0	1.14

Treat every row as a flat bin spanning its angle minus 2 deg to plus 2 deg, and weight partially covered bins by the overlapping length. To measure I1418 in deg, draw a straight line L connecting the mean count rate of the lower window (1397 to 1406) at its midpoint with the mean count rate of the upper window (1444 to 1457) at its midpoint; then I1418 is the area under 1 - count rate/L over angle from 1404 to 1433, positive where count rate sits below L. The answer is 3.26 deg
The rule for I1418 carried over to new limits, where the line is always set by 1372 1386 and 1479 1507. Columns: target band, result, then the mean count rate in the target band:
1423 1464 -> 1.5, 1.05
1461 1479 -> -0.4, 1.12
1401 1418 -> 0.1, 1.06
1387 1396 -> -0.1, 1.07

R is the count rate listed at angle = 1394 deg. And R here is 1.08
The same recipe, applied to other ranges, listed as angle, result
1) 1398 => 1.06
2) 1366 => 1.04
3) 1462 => 1.19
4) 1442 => 1.09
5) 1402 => 1.07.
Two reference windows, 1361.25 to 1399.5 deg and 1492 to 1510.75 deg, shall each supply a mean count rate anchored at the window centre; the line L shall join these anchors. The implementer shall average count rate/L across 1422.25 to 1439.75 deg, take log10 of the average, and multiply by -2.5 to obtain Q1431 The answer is 0.18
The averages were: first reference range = 1.05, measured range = 0.913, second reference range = 1.1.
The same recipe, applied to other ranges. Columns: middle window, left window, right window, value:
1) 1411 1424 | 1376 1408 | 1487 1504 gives 0.07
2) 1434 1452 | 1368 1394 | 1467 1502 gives 0.01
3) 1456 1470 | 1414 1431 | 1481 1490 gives -0.09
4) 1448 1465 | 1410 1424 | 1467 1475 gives -0.08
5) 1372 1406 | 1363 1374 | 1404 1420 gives -0.02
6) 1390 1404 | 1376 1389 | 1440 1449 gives 0.00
